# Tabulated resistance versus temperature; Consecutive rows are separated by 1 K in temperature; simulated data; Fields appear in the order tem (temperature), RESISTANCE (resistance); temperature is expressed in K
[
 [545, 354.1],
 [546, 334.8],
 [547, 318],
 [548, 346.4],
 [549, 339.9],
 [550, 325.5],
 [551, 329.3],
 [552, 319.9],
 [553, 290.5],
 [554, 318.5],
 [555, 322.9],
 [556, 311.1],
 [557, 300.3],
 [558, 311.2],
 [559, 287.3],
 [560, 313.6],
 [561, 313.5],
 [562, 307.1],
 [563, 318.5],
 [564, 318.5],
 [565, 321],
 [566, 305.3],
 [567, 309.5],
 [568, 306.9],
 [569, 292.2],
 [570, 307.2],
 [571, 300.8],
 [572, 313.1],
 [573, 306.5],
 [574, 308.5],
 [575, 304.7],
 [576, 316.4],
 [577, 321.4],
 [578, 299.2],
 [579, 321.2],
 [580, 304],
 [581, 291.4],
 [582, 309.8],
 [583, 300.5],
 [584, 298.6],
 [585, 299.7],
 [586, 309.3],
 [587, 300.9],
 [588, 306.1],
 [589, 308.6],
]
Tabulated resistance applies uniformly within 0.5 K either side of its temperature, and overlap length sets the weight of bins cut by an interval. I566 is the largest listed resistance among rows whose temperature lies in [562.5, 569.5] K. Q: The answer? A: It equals 321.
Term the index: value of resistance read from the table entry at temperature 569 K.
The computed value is 292.2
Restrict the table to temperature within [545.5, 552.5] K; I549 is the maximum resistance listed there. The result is 346.4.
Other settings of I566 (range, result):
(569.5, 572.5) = 313.1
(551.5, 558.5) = 322.9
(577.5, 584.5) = 321.2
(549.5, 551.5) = 329.3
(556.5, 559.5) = 311.2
